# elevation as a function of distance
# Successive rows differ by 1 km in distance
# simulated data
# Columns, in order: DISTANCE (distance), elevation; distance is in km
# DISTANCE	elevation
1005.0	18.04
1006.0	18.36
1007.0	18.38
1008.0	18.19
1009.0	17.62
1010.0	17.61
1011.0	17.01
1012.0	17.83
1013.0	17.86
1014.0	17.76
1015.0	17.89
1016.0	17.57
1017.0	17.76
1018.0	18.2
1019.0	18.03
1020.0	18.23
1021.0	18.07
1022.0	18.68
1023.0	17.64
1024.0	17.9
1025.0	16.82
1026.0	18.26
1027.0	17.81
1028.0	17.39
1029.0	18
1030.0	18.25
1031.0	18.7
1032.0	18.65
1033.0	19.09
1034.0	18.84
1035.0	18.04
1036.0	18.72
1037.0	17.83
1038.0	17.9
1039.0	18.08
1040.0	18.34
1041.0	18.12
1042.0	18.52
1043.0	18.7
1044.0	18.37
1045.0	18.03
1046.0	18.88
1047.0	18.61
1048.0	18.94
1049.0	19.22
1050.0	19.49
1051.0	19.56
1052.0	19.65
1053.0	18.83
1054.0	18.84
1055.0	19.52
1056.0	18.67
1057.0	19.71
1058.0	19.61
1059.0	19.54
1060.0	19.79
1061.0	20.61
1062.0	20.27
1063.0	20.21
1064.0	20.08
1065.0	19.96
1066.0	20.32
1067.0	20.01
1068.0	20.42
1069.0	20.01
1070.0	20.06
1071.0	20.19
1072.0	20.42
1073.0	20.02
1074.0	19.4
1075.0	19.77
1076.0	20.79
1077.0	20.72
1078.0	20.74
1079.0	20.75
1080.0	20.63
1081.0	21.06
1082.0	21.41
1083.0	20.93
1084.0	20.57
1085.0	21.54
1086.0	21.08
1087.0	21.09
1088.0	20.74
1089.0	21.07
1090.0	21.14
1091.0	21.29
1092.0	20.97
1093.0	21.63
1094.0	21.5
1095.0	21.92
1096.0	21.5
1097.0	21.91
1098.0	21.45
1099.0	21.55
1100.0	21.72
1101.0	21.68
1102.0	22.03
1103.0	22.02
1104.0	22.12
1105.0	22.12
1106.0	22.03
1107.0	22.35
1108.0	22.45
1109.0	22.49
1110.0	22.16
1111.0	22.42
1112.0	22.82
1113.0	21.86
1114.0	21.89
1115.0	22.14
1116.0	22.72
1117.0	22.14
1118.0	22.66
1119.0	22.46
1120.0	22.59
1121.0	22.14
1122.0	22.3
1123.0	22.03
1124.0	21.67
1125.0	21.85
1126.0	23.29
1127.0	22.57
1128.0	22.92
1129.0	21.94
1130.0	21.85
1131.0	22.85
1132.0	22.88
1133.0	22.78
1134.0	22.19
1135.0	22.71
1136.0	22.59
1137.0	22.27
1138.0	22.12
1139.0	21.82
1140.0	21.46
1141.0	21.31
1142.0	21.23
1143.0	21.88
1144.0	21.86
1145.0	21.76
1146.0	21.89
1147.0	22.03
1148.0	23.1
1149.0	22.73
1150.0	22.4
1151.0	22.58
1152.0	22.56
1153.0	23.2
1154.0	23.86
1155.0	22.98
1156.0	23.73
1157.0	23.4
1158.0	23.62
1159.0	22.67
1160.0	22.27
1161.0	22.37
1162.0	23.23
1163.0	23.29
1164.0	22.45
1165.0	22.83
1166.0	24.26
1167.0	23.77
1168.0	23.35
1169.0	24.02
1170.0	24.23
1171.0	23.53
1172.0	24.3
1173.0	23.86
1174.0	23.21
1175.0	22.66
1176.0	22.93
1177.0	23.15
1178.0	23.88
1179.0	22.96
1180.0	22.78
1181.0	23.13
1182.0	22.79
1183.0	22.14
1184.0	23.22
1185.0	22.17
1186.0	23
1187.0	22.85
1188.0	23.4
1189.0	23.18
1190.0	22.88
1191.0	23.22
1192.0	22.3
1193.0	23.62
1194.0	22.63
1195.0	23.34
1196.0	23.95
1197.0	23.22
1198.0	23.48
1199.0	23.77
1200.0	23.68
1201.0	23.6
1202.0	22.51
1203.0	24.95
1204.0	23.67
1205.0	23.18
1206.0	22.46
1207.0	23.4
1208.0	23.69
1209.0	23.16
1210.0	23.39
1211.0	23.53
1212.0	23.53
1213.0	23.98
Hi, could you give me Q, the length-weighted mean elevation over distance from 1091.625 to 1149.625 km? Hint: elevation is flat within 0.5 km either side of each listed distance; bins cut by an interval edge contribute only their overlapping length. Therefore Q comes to 22.1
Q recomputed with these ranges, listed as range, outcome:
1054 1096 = 20.5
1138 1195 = 22.9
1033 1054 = 18.6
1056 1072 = 20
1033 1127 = 20.6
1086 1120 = 21.9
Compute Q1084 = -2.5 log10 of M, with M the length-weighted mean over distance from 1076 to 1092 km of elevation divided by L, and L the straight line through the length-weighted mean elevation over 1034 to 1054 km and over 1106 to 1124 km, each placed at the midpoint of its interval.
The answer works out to -0.01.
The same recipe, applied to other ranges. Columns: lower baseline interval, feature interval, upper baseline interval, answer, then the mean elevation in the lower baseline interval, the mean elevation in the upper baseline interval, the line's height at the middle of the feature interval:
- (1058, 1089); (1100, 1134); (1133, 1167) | -0.03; 20.4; 22.6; 21.7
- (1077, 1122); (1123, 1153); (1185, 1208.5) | 0.00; 21.7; 23.3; 22.3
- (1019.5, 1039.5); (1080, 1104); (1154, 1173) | -0.04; 18.1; 23.4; 20.6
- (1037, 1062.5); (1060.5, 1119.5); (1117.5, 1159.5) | -0.04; 19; 22.4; 20.6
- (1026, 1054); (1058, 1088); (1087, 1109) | -0.01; 18.5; 21.7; 20.3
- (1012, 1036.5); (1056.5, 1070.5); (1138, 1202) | -0.04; 18.1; 23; 19.4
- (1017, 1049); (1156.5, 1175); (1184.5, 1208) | -0.05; 18.3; 23.2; 22.3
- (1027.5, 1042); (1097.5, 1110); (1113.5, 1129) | -0.02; 18.3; 22.3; 21.5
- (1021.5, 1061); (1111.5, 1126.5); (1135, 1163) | -0.04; 18.6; 22.5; 21.4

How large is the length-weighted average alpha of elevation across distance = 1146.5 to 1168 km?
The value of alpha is 23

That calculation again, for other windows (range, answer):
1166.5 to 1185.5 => 23.3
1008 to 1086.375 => 19.1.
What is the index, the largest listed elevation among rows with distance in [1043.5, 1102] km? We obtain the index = 22.03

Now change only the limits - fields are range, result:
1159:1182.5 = 24.3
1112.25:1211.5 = 24.95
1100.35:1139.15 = 23.29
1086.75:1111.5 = 22.49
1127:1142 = 22.92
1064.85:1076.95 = 20.79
